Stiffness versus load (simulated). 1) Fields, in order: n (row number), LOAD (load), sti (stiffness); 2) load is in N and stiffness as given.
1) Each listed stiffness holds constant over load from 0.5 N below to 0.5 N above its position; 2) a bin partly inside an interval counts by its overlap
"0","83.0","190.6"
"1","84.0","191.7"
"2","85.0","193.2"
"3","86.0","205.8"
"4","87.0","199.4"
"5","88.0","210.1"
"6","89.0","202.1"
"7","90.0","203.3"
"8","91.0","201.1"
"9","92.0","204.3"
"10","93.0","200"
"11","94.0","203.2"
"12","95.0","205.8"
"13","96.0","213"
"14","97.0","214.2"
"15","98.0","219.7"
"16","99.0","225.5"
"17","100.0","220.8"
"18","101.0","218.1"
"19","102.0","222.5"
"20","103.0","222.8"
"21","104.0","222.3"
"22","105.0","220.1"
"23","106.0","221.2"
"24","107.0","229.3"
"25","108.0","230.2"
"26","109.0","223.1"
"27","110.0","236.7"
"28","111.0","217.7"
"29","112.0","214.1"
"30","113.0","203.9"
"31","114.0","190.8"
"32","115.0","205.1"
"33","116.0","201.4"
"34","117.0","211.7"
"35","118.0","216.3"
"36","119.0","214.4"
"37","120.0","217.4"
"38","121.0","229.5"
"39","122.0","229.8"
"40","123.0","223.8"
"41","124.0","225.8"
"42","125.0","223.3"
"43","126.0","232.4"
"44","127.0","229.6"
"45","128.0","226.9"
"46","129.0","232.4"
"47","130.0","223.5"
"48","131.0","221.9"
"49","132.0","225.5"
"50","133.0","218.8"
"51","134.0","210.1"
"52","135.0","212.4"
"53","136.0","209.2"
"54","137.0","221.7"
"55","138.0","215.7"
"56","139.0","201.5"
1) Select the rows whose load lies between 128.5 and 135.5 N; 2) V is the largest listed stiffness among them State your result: 232.4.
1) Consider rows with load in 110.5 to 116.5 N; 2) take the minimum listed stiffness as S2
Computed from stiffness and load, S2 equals 190.8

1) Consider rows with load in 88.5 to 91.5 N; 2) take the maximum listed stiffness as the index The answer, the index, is 203.3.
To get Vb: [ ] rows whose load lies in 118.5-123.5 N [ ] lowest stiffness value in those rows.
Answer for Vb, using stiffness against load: 214.4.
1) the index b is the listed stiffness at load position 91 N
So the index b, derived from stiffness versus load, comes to 201.1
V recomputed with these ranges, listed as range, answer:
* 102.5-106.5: 222.8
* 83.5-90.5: 210.1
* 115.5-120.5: 217.4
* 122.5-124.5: 225.8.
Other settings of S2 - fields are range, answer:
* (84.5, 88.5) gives 193.2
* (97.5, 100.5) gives 219.7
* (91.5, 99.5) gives 200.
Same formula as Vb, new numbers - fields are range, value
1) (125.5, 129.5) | 226.9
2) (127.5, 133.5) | 218.8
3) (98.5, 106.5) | 218.1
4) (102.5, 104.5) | 222.3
